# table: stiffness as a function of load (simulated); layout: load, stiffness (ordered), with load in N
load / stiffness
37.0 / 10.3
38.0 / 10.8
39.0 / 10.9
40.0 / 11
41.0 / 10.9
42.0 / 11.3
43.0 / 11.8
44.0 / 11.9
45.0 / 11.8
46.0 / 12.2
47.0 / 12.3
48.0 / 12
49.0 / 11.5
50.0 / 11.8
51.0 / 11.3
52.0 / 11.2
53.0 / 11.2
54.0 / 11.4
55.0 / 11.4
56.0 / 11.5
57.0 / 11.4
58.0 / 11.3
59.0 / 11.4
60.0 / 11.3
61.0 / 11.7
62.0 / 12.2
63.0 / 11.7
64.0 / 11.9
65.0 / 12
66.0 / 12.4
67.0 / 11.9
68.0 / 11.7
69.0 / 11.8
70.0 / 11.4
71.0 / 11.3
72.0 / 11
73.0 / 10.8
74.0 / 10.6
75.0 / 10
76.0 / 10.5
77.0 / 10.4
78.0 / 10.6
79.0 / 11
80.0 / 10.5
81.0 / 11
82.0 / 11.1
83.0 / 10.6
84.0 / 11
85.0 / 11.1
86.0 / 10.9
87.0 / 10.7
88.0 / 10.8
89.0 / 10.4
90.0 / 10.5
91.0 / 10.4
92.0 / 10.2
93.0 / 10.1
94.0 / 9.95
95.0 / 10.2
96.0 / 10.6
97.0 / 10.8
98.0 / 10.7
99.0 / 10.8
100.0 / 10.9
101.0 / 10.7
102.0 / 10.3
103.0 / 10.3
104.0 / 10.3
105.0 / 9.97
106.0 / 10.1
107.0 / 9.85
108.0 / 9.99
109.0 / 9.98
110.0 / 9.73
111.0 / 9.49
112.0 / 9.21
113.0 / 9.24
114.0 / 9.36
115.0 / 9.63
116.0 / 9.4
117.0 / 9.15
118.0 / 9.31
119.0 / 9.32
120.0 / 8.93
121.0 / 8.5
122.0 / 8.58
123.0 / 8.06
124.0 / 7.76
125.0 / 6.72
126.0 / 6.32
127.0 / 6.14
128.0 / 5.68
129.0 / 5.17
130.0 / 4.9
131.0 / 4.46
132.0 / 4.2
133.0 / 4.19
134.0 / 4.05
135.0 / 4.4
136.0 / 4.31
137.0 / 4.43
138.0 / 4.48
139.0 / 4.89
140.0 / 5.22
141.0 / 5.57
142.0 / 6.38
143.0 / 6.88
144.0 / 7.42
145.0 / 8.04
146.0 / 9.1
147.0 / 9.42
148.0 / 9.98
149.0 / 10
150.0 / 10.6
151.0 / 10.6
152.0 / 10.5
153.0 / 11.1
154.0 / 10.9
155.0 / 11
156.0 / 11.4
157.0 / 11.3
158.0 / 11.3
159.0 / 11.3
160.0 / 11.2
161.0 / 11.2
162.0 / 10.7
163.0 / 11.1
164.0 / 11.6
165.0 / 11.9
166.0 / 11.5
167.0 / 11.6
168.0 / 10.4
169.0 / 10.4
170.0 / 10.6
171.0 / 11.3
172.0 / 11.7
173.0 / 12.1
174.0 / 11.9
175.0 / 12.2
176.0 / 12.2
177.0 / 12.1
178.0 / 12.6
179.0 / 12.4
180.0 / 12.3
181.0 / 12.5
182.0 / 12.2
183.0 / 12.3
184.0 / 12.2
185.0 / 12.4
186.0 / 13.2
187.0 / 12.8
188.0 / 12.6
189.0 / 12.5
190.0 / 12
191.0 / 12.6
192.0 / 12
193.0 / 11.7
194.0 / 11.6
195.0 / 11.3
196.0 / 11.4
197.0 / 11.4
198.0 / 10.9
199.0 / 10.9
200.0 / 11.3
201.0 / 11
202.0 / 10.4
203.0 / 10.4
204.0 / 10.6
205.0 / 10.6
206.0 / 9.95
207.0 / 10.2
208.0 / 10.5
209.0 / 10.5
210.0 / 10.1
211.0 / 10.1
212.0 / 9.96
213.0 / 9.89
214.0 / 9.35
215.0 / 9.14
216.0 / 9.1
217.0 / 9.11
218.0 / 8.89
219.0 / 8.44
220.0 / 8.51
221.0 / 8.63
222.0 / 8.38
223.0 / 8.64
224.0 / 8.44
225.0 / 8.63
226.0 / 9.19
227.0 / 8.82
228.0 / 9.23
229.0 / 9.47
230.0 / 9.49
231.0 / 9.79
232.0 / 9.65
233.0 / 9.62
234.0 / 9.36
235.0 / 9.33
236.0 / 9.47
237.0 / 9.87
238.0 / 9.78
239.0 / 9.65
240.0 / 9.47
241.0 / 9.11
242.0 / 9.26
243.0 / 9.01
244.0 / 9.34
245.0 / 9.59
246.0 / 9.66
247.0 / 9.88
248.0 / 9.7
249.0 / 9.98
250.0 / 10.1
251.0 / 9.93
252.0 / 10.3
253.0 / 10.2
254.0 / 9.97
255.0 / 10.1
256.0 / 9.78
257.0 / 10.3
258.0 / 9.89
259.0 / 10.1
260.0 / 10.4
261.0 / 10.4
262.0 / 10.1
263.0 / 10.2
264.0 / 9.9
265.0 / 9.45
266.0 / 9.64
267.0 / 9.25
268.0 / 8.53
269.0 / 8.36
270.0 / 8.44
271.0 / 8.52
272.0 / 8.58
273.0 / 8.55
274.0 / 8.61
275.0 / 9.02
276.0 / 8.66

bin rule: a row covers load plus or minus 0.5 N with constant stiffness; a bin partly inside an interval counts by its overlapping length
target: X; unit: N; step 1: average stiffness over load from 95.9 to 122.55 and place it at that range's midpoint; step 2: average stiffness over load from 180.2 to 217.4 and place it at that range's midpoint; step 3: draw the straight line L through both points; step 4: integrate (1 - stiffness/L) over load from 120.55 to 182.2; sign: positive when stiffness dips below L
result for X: 8.3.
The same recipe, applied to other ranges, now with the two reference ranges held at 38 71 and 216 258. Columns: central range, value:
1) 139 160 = 2.23 N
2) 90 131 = 6.81 N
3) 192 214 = -1.95 N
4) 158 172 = -1.21 N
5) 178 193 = -3.56 N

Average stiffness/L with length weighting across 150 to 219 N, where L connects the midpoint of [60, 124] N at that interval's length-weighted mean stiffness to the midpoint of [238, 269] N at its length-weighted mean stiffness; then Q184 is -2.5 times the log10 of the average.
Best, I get -0.117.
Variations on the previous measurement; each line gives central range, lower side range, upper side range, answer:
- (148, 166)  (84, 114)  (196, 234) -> -0.106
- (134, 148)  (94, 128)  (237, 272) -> 0.445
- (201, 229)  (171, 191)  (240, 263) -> 0.173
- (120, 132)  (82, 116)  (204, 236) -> 0.465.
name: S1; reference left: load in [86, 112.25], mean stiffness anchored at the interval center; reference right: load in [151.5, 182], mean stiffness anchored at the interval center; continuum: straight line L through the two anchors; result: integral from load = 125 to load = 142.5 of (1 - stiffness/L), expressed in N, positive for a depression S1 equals 9.4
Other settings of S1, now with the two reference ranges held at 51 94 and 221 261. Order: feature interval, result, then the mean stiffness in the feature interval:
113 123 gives 1.49 N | 9.08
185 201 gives -2.99 N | 11.9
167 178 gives -1.47 N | 11.5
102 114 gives 1.04 N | 9.83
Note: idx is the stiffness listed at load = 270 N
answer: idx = 8.44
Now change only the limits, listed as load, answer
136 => 4.31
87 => 10.7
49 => 11.5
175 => 12.2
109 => 9.98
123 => 8.06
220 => 8.51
